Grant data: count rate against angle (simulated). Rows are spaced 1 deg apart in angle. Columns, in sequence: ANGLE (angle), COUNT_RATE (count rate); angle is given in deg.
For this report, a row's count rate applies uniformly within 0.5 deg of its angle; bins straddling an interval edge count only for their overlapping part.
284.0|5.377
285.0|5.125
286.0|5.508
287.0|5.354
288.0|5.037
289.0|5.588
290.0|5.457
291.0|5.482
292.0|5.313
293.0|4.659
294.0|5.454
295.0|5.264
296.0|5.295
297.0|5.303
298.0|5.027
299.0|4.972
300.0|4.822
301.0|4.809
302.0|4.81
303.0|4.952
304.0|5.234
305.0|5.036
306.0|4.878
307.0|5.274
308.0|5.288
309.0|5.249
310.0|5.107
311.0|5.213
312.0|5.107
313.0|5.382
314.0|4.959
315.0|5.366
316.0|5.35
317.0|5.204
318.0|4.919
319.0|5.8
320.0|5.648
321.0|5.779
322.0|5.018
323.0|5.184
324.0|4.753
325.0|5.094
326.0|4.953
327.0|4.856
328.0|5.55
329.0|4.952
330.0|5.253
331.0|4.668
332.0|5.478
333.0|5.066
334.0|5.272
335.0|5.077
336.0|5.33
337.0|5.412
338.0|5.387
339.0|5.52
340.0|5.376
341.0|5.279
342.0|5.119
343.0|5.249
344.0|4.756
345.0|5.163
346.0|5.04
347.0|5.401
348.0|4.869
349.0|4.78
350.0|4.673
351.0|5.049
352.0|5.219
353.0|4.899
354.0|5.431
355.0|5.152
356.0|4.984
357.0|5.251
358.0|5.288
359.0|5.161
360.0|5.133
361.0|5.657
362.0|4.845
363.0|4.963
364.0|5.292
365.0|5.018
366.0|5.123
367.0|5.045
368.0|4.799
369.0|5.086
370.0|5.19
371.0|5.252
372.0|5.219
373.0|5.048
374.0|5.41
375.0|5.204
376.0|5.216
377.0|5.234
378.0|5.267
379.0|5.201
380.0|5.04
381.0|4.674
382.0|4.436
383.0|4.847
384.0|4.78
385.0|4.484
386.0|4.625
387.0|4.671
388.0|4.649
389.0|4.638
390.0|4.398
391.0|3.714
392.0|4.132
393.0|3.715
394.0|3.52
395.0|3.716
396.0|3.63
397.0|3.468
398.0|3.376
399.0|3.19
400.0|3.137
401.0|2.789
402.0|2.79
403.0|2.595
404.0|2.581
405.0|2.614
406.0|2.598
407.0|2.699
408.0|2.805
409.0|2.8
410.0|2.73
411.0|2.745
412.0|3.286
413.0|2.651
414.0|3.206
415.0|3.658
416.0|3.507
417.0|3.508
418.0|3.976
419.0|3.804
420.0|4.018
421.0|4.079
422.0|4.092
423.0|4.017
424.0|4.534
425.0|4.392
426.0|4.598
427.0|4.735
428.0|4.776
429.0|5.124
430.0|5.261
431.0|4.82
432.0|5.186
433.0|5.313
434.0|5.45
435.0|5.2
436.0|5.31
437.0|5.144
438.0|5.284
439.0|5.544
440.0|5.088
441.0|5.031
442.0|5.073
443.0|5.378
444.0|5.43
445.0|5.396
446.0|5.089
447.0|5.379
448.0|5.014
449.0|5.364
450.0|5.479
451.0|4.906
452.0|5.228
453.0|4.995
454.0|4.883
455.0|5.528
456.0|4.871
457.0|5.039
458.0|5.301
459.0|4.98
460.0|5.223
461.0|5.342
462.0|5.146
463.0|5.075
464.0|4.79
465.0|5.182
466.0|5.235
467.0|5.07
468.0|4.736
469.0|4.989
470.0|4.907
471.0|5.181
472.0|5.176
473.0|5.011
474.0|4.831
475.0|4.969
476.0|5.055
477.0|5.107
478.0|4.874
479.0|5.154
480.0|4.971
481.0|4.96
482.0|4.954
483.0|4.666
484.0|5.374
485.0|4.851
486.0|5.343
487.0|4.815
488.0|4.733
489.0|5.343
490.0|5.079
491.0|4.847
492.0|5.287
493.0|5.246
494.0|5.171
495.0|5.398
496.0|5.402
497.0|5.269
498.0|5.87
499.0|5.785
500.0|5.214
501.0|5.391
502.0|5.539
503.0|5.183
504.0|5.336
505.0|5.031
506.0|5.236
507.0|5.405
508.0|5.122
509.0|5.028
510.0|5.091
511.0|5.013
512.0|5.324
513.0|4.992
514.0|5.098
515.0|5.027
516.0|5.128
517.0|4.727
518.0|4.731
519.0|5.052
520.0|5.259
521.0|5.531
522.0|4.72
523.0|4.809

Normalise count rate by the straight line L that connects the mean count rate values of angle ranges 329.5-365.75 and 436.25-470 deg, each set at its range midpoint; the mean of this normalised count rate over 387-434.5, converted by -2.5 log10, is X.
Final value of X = 0.34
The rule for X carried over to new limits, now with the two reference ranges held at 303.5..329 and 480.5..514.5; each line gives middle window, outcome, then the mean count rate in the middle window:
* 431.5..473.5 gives 0.01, 5.17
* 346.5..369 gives 0.02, 5.09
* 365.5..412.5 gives 0.26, 4.09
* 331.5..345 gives -0.01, 5.25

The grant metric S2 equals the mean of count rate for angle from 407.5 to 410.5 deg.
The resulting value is 2.78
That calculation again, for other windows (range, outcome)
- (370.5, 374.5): 5.23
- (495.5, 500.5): 5.51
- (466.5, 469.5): 4.93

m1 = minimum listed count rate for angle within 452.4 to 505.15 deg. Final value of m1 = 4.666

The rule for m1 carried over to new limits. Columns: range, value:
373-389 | 4.436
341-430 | 2.581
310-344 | 4.668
